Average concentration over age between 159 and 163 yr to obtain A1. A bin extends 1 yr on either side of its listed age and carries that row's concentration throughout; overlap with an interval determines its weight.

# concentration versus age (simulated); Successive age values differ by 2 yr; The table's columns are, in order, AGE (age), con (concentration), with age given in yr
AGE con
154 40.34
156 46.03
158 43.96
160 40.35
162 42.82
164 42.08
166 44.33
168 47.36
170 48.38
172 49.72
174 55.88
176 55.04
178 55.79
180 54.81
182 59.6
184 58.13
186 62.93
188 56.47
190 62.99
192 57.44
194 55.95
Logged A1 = 41.6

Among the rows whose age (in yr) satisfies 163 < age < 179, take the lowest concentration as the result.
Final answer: 42.08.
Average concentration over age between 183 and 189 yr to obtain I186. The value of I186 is 59.2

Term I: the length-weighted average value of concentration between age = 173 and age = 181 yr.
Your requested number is 55.4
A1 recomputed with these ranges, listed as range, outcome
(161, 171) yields 45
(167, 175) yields 50.3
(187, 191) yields 59.7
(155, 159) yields 45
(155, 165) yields 43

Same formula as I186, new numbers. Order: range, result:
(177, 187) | 58.3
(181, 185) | 58.9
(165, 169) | 45.8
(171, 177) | 53.5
